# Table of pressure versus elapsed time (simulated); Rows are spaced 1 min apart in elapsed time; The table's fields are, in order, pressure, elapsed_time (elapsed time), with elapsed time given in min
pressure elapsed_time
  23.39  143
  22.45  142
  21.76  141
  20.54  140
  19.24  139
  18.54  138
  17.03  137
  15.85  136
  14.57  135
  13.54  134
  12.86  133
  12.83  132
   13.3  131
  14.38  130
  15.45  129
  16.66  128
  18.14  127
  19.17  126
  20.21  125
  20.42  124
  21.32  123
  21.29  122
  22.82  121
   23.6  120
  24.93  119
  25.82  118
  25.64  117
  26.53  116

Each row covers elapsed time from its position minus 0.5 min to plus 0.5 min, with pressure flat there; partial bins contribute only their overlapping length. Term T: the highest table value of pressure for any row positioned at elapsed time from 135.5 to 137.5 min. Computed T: 17.03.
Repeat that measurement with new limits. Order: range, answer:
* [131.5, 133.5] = 12.86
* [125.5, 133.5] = 19.17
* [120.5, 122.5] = 22.82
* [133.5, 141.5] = 21.76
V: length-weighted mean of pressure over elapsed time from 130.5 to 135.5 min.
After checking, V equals 13.4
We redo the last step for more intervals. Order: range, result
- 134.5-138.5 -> 16.5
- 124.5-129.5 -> 17.9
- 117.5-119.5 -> 25.4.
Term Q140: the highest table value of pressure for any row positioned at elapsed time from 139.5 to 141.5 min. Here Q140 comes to 21.76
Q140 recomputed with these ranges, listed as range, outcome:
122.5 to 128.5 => 21.32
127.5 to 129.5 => 16.66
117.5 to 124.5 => 25.82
